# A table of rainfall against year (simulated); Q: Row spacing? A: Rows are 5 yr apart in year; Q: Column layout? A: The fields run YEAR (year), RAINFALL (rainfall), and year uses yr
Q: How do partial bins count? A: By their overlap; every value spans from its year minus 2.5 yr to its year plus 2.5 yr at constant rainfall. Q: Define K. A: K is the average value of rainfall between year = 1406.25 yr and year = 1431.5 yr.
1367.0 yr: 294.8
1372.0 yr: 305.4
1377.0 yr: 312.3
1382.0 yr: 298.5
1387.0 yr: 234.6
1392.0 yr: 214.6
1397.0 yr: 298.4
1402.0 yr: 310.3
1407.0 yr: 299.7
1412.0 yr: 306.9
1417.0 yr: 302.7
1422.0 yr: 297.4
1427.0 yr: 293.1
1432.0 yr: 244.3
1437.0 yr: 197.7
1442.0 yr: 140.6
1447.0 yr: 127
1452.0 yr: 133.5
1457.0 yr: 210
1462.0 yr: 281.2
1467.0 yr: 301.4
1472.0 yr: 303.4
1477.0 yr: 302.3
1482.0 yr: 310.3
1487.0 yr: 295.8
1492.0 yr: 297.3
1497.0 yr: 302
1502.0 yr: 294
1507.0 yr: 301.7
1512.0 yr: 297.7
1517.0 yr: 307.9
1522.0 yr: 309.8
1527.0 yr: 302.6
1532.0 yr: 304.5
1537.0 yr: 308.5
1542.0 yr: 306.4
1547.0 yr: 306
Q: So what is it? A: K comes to 296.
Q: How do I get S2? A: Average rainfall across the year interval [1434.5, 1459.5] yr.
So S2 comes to 162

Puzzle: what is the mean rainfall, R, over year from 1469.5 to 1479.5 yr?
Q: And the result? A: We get 303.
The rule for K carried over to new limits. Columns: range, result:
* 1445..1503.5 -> 264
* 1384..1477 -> 251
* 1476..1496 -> 301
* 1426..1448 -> 199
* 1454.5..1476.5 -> 277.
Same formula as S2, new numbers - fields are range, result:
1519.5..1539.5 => 306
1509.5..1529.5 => 304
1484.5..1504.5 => 297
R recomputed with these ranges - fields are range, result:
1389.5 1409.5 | 281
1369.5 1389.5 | 288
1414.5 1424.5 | 300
